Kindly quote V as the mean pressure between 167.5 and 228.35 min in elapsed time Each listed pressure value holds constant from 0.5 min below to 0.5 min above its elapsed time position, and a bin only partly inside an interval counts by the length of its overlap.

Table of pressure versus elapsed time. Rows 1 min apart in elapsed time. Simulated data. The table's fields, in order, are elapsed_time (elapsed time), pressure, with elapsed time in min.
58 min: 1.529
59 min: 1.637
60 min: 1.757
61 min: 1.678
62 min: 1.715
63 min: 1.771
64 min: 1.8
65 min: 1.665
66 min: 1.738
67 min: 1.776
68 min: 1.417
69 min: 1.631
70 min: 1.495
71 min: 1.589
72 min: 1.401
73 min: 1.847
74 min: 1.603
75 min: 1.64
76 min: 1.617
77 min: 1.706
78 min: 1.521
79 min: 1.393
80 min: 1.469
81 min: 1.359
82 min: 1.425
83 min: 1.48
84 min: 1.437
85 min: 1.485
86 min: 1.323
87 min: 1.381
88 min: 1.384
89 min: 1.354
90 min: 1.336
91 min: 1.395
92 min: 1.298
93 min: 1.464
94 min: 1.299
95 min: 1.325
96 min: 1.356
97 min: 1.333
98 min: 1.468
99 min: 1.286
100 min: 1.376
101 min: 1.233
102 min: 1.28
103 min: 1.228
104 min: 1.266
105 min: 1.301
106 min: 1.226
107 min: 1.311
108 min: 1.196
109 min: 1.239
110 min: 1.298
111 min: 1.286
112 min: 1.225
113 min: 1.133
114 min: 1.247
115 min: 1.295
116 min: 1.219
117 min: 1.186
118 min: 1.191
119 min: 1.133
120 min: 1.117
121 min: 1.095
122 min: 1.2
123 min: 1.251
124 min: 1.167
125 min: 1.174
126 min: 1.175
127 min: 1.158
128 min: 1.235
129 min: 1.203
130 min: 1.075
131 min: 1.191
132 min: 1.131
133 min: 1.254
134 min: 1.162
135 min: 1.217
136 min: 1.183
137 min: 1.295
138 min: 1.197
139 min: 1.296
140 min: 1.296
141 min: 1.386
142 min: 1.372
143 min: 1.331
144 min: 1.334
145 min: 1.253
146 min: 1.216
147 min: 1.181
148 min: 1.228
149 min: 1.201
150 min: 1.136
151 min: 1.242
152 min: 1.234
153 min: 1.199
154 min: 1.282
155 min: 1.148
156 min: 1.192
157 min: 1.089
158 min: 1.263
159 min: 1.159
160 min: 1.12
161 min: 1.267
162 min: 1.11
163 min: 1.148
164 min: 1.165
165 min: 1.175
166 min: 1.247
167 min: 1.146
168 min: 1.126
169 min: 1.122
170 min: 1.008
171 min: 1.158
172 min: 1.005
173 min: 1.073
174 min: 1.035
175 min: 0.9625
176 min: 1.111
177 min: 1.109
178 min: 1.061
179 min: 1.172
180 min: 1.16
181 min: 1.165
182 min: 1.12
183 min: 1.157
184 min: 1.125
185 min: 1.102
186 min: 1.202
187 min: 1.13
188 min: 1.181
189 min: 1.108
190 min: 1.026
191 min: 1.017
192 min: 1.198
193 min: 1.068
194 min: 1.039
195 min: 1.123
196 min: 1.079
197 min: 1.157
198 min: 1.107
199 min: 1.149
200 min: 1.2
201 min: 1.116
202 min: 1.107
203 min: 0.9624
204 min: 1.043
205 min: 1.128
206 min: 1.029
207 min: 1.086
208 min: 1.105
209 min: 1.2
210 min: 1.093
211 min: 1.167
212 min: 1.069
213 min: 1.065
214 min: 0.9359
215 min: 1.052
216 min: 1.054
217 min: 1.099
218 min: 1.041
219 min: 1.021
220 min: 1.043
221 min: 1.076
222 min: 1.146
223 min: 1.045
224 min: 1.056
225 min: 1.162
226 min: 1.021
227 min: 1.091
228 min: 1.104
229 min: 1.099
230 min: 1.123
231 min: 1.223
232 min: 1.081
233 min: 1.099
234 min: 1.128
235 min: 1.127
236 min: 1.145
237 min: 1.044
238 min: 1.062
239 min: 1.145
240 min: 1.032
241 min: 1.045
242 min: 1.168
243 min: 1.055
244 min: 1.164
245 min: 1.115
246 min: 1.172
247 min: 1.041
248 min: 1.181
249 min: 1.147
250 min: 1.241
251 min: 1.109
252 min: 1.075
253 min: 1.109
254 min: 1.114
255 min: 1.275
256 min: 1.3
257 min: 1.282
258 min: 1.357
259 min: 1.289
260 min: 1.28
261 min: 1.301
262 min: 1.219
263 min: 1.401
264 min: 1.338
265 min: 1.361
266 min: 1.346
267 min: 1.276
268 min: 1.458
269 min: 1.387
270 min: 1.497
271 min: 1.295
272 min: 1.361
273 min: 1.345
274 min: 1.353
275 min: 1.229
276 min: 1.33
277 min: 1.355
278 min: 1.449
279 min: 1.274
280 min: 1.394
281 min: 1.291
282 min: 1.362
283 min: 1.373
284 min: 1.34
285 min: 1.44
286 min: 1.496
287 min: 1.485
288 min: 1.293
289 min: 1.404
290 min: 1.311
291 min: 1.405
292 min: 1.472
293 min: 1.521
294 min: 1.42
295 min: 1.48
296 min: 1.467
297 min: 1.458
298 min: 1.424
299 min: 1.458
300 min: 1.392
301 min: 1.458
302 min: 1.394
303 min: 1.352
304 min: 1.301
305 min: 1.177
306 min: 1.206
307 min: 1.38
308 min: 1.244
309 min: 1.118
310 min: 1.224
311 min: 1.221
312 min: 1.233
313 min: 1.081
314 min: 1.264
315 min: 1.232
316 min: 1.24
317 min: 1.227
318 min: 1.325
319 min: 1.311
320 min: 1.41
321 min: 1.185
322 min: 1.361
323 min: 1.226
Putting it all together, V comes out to 1.09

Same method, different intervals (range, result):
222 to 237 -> 1.11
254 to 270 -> 1.32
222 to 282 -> 1.21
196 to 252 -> 1.1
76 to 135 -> 1.29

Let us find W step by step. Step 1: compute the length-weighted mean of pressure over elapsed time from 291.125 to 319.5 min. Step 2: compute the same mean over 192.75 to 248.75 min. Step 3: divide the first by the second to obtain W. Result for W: 1.21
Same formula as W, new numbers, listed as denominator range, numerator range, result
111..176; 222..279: 1.02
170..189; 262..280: 1.22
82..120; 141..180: 0.90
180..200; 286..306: 1.25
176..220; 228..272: 1.09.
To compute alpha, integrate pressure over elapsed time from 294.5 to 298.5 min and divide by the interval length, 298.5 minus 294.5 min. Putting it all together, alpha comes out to 1.46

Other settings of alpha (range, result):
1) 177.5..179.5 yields 1.12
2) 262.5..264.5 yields 1.37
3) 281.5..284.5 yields 1.36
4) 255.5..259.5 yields 1.31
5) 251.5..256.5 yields 1.17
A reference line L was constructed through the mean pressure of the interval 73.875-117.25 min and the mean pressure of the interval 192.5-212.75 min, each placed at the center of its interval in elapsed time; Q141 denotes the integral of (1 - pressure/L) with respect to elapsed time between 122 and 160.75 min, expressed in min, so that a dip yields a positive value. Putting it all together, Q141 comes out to 0.9 min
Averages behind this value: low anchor 1.36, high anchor 1.1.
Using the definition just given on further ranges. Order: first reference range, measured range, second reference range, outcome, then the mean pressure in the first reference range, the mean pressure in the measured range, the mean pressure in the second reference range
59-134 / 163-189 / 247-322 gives 4.4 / 1.37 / 1.12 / 1.32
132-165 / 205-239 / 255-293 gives 5.5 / 1.22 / 1.09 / 1.36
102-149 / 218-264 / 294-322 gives 4.8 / 1.23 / 1.15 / 1.31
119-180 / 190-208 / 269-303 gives 2.4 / 1.18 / 1.09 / 1.39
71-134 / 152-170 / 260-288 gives 2.2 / 1.32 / 1.17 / 1.36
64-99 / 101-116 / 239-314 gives 2.1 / 1.48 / 1.25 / 1.3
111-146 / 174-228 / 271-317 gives 7.5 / 1.22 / 1.09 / 1.34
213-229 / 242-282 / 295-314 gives -2.8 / 1.06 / 1.27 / 1.31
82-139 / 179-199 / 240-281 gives 2.2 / 1.27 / 1.12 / 1.26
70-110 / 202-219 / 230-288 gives 2.9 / 1.4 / 1.07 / 1.25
